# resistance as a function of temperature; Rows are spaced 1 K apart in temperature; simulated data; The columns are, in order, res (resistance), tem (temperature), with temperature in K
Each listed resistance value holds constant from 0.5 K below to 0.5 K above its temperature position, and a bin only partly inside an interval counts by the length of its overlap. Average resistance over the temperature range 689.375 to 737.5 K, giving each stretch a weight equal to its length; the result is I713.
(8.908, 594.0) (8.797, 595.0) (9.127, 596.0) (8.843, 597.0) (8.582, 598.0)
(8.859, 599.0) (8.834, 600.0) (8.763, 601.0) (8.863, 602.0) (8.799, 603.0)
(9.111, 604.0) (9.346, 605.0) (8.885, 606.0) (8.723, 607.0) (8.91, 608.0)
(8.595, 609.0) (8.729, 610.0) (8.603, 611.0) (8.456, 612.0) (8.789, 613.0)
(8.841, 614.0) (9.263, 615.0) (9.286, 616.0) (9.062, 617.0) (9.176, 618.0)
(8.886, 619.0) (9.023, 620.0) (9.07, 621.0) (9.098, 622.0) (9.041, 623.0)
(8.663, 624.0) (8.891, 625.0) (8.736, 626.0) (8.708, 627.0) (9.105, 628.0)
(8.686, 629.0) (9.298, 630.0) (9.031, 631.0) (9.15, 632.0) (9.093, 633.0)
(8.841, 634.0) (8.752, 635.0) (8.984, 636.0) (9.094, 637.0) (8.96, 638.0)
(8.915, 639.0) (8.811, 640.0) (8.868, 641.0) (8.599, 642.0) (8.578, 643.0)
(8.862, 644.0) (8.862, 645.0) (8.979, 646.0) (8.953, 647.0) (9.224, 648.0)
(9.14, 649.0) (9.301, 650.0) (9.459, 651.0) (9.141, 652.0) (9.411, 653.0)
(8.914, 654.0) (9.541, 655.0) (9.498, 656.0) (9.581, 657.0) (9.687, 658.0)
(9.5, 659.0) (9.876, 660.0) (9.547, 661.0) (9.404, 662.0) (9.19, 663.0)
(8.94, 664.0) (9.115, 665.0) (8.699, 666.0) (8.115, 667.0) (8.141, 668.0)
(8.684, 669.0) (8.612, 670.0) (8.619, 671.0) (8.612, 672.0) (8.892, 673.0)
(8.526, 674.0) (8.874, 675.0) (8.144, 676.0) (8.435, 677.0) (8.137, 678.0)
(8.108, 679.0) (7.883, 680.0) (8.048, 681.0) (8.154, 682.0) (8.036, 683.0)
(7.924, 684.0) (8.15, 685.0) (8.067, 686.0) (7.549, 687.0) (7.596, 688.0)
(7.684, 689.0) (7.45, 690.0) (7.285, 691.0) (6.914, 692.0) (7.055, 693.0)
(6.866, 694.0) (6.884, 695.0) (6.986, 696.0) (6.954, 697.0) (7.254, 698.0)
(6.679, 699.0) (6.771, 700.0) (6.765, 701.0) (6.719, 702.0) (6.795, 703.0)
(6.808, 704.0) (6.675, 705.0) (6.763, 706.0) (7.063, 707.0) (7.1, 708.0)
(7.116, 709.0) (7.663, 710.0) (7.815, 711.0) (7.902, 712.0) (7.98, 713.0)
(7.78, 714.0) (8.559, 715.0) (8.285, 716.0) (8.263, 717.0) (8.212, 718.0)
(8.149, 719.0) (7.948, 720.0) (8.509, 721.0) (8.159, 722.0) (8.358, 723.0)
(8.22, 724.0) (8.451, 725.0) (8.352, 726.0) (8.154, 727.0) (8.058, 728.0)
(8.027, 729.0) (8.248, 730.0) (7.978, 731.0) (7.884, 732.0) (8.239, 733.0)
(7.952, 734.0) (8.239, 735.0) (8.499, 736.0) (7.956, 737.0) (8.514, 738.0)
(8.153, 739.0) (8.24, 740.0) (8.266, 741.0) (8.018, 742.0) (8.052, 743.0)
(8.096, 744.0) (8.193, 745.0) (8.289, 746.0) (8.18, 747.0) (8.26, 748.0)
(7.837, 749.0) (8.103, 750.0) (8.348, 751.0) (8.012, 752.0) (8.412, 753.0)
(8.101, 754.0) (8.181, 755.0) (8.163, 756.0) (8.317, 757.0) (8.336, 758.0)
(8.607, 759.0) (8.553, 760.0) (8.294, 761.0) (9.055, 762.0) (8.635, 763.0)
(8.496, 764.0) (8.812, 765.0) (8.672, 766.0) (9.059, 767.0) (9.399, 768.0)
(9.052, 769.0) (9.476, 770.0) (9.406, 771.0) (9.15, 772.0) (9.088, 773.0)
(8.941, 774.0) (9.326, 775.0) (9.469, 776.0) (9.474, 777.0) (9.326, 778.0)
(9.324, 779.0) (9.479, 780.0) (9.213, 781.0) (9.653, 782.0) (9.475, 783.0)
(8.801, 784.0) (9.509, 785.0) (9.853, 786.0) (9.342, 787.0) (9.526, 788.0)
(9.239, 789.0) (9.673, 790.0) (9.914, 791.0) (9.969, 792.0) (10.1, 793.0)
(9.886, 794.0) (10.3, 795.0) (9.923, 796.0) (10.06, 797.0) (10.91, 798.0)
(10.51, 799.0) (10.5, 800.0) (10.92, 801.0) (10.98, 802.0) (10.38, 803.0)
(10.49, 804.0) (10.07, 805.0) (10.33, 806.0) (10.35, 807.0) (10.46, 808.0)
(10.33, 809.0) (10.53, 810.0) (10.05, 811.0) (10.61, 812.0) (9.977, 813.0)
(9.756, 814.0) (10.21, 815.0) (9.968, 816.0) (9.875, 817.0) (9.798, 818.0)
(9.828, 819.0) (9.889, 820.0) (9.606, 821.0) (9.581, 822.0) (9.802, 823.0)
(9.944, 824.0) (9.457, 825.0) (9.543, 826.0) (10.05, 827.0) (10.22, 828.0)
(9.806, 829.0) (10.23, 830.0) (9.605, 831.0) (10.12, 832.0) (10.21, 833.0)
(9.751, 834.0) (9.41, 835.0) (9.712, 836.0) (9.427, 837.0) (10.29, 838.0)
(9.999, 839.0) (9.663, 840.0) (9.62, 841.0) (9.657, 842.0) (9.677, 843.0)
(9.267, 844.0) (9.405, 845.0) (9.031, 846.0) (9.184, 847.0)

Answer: 7.64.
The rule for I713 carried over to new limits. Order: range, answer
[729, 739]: 8.16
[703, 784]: 8.35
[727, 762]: 8.21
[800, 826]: 10.1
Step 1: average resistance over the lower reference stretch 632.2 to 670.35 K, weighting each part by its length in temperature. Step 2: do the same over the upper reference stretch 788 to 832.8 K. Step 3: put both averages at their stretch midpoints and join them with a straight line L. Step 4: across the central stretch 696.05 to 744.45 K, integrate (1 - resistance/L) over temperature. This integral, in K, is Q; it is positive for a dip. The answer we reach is 8.68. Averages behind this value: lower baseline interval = 9.05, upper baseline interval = 10.1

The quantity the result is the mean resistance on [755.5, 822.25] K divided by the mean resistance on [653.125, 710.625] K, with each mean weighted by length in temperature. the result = 1.20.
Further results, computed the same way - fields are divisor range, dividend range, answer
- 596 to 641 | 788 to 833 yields 1.13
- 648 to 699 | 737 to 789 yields 1.04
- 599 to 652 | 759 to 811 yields 1.08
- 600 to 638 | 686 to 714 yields 0.80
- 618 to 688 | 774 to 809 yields 1.12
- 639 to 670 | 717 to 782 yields 0.94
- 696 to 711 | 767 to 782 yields 1.33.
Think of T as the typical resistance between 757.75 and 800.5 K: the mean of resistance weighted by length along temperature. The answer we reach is 9.4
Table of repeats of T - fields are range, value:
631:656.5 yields 9.04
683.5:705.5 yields 7.17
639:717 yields 8.21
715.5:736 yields 8.19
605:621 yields 8.9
